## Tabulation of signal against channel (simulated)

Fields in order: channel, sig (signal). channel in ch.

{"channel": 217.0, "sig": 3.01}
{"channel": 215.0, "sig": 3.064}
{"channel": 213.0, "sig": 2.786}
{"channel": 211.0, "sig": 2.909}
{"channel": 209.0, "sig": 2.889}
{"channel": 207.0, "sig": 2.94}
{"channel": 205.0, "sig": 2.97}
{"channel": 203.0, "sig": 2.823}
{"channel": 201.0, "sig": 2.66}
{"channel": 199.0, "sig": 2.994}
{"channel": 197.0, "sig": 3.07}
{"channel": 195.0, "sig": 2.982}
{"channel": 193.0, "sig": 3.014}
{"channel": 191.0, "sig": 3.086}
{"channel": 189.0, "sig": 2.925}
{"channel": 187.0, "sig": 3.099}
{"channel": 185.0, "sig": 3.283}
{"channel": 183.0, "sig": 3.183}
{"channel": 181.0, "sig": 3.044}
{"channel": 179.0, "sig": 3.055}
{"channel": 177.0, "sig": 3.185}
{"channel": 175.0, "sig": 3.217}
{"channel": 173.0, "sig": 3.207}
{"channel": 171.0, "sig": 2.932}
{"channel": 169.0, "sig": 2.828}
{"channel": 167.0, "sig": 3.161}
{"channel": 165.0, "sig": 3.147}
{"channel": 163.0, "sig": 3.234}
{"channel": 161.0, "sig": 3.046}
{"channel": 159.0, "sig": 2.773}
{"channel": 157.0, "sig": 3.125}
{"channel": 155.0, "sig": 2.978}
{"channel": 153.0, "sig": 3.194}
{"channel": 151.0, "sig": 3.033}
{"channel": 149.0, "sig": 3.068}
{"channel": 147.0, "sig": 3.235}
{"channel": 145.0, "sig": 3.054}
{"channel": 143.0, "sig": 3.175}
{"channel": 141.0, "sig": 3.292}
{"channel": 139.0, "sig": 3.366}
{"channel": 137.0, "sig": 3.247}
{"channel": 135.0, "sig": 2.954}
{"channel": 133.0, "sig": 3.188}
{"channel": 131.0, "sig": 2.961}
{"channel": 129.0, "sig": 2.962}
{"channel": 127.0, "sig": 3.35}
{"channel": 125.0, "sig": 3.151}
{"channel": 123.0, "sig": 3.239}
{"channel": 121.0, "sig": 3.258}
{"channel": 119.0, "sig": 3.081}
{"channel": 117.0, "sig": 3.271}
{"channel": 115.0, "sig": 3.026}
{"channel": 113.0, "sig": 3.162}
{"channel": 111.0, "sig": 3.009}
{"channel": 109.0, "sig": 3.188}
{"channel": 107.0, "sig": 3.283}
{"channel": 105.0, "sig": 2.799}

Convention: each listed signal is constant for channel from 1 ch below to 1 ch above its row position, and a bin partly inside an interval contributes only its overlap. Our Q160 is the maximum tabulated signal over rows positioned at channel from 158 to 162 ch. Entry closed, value 3.046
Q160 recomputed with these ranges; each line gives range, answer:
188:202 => 3.086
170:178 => 3.217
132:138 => 3.247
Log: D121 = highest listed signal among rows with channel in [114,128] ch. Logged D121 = 3.35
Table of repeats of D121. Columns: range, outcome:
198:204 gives 2.994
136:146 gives 3.366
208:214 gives 2.909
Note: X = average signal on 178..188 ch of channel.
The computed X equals 3.13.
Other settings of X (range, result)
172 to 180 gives 3.17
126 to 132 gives 3.09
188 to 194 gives 3.01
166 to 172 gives 2.97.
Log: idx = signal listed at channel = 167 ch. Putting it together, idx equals 3.161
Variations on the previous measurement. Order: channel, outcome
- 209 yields 2.889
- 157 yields 3.125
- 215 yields 3.064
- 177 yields 3.185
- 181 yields 3.044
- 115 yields 3.026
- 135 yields 2.954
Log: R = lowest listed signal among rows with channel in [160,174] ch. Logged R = 2.828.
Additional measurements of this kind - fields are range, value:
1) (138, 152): 3.033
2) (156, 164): 2.773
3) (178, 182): 3.044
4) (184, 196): 2.925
